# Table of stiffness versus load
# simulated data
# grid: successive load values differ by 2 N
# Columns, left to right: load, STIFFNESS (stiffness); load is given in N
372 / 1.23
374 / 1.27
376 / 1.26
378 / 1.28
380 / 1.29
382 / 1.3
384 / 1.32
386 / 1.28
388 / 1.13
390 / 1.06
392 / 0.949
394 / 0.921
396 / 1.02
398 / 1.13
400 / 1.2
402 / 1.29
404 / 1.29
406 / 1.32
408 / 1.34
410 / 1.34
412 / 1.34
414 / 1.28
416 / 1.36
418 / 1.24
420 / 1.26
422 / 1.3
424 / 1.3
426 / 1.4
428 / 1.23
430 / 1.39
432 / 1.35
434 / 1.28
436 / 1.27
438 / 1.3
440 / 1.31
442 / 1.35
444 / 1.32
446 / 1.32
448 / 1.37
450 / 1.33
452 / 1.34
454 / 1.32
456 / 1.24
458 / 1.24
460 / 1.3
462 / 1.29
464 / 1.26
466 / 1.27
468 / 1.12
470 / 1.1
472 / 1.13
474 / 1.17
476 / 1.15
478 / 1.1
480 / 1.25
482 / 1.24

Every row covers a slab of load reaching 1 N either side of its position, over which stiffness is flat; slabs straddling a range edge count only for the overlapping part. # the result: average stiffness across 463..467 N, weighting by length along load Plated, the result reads 1.27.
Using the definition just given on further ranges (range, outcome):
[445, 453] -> 1.34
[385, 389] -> 1.21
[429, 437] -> 1.32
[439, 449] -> 1.33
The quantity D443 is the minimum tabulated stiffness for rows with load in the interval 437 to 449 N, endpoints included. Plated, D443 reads 1.3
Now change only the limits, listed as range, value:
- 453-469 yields 1.12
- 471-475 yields 1.13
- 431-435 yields 1.28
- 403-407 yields 1.29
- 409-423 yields 1.24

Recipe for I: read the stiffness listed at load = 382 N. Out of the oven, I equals 1.3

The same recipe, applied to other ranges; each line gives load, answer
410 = 1.34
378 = 1.28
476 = 1.15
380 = 1.29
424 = 1.3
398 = 1.13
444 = 1.32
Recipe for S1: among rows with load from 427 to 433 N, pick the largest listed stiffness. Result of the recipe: 1.39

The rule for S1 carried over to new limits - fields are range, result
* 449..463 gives 1.34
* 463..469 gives 1.27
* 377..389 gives 1.32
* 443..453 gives 1.37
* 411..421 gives 1.36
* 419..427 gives 1.4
